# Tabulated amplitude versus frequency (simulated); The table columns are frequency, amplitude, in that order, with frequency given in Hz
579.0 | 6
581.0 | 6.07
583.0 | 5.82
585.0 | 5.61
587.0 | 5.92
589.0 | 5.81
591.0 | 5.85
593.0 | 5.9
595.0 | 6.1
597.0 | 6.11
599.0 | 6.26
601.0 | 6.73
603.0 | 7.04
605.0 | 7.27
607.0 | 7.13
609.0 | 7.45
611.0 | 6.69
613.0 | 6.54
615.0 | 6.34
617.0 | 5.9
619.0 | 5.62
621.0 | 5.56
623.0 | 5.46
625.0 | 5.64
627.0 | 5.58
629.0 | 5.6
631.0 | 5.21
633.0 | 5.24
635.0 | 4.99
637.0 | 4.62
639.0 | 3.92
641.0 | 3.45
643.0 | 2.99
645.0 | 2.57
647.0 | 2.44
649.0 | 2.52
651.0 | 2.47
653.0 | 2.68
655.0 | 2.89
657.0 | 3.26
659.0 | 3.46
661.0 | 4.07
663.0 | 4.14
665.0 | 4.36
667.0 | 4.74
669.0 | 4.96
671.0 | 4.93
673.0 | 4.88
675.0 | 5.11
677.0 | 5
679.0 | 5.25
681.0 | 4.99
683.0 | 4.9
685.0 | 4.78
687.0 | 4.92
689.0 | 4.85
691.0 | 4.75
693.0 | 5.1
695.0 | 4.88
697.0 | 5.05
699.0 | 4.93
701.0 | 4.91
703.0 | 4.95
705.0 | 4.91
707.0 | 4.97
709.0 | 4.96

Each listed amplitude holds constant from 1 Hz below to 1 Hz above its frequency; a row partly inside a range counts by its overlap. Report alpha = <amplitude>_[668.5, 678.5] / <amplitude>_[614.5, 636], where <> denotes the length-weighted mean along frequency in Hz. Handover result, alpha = 0.90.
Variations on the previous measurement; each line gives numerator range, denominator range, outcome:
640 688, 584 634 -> 0.65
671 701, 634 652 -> 1.49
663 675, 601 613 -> 0.67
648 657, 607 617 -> 0.40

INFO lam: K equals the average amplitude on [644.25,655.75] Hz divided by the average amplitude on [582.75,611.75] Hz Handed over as 0.41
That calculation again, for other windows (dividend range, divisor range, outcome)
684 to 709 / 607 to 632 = 0.82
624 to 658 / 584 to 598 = 0.66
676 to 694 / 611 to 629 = 0.84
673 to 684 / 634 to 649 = 1.44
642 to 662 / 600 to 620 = 0.44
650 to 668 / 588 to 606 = 0.56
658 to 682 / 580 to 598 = 0.79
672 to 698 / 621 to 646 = 1.07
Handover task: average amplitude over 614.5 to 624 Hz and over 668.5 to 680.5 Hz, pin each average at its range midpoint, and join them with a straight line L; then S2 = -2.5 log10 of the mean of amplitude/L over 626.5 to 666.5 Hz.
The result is 0.38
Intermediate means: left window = 5.75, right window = 5.02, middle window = 3.81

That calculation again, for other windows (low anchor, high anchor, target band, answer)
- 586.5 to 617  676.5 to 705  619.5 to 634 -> 0.11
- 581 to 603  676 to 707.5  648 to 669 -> 0.44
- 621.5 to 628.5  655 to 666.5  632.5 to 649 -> 0.31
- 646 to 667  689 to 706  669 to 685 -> -0.21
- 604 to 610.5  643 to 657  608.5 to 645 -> -0.03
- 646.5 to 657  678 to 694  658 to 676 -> -0.22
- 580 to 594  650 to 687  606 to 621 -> -0.20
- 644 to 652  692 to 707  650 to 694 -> -0.20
